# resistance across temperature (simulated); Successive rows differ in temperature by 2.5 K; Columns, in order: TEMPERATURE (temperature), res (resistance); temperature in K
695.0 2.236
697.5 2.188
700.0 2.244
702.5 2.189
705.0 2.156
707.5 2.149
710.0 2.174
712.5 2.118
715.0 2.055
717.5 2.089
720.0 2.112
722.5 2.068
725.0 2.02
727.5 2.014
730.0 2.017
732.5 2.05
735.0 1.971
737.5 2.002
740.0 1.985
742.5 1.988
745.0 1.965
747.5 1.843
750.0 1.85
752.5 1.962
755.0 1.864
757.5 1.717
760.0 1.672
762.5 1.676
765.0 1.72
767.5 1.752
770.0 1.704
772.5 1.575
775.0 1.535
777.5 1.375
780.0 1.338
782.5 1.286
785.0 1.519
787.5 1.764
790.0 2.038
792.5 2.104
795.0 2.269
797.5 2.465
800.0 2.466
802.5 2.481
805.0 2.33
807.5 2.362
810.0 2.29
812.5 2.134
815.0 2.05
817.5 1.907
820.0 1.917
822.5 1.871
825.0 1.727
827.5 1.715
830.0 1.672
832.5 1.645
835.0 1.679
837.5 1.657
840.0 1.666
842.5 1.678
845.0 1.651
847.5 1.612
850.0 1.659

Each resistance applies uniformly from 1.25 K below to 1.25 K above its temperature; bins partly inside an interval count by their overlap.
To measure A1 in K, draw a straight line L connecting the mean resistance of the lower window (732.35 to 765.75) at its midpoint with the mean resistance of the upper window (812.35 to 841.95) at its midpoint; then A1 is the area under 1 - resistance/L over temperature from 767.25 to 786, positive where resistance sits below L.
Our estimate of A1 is 3.52 K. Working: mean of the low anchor 1.87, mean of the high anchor 1.79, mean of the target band 1.5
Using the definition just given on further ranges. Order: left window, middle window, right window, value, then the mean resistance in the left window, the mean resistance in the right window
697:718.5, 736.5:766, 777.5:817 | 3.40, 2.15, 2.04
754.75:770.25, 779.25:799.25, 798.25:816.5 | 1.97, 1.72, 2.3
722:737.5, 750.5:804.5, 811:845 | 2.10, 2.02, 1.79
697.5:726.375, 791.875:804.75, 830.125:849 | -3.98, 2.13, 1.66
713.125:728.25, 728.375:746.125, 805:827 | 0.53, 2.06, 2.04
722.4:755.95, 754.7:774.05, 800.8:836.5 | 2.70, 1.97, 1.99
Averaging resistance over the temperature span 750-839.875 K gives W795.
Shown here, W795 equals 1.86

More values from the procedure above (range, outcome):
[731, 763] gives 1.89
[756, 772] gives 1.7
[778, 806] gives 1.99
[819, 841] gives 1.73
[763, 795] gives 1.67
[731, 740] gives 2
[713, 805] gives 1.91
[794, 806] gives 2.41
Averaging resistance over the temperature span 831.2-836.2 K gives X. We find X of 1.66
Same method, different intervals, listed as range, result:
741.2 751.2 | 1.91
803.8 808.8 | 2.35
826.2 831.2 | 1.69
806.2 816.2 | 2.21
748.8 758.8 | 1.85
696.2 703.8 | 2.21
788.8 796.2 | 2.14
